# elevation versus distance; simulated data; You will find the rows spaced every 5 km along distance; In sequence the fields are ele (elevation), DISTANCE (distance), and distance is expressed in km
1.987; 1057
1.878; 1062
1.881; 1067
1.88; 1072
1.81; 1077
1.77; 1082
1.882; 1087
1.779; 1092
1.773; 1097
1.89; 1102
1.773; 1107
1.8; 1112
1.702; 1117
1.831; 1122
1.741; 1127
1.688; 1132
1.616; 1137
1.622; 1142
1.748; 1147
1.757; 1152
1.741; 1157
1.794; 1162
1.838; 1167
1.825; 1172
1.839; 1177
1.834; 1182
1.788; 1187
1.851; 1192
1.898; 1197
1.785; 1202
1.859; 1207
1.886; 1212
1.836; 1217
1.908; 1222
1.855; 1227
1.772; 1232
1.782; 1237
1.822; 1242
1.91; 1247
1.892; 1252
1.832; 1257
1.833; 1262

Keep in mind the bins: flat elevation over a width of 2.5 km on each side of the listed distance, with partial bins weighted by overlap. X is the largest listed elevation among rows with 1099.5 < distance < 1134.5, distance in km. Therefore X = 1.89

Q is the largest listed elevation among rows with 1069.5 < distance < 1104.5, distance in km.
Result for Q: 1.89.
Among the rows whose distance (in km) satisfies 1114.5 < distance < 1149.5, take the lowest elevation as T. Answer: 1.616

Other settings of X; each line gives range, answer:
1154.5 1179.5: 1.839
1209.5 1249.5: 1.91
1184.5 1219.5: 1.898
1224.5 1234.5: 1.855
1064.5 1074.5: 1.881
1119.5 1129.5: 1.831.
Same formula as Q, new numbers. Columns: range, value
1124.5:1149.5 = 1.748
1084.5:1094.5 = 1.882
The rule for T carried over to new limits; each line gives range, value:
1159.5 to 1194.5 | 1.788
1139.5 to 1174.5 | 1.622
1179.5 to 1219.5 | 1.785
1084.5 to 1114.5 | 1.773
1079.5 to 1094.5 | 1.77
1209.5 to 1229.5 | 1.836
